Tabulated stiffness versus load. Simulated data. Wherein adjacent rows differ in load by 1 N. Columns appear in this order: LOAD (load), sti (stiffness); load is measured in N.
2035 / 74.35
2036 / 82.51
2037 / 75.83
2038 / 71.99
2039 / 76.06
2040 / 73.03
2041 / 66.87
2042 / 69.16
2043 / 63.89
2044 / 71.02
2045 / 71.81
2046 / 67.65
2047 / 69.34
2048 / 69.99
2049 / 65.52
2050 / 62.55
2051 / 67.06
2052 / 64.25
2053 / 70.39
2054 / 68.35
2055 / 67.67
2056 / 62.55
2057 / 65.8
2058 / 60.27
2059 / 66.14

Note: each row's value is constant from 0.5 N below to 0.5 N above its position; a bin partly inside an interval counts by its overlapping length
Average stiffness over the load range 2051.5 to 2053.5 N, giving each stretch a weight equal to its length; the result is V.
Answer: 67.3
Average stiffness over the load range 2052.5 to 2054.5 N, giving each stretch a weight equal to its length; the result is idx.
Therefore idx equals 69.4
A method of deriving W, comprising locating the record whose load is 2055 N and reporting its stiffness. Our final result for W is 67.67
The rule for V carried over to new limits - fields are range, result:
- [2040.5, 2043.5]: 66.6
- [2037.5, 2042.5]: 71.4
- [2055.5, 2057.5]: 64.2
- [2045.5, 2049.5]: 68.1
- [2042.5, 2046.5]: 68.6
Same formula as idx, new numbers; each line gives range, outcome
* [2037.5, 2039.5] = 74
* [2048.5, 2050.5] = 64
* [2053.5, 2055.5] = 68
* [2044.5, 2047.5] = 69.6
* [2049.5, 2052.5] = 64.6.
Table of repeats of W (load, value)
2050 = 62.55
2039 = 76.06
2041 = 66.87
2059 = 66.14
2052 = 64.25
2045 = 71.81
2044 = 71.02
